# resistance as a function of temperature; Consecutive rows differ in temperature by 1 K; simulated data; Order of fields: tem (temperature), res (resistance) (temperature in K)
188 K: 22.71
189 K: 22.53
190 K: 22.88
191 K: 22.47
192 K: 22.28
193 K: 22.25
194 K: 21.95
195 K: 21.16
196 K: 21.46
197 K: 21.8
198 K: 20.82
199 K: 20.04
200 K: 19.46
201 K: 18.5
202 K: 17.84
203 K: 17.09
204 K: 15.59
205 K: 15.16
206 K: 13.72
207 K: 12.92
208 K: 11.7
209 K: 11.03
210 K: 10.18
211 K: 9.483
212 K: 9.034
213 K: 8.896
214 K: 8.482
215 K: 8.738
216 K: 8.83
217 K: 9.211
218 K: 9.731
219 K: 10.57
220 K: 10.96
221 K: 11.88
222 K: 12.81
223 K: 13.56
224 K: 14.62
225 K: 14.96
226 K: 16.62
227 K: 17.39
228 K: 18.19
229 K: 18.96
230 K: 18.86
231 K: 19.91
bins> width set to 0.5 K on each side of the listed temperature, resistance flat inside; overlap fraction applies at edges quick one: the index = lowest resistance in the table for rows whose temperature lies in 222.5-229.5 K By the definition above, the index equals 13.56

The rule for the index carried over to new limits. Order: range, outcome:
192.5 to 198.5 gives 20.82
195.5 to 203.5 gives 17.09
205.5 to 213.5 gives 8.896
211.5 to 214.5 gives 8.482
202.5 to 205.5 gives 15.16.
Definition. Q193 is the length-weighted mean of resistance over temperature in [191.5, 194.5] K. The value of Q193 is 22.2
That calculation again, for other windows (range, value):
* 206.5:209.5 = 11.9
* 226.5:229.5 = 18.2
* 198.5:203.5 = 18.6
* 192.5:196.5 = 21.7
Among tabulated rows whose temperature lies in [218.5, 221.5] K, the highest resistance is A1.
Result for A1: 11.88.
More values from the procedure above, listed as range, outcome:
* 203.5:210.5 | 15.59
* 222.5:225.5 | 14.96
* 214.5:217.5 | 9.211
